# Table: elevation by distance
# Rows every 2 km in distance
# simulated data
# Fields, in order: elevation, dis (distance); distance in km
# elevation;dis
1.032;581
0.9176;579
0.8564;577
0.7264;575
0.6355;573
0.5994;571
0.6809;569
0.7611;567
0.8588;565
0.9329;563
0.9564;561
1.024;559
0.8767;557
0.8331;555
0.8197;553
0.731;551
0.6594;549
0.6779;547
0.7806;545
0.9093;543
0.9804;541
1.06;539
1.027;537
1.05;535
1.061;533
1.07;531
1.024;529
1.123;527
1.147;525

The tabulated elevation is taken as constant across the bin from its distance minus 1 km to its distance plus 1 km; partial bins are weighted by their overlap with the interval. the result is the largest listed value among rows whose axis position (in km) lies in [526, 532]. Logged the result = 1.123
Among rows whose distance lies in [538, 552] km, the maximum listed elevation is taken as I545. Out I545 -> 1.06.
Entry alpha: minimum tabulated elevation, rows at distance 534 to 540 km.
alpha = 1.027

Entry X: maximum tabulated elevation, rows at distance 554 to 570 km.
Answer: 1.024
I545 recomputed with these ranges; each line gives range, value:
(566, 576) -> 0.7611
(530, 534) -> 1.07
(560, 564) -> 0.9564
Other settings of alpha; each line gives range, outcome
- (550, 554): 0.731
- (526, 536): 1.024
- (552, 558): 0.8197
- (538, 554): 0.6594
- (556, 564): 0.8767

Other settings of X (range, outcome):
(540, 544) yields 0.9804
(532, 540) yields 1.061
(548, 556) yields 0.8331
